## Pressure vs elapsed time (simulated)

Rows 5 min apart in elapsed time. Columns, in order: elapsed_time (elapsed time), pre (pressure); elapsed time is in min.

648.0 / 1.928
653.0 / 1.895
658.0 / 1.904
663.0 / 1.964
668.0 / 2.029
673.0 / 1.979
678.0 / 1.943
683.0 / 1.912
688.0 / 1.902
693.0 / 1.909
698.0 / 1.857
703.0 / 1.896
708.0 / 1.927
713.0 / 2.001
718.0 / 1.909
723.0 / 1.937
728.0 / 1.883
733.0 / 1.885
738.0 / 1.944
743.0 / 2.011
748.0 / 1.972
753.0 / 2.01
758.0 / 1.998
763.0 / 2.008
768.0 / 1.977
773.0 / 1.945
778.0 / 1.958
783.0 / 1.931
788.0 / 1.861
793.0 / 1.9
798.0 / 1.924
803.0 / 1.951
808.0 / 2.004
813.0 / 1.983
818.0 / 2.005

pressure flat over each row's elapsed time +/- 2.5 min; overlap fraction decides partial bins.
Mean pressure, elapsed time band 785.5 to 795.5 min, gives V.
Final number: 1.88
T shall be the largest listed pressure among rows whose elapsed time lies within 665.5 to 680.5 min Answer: 2.029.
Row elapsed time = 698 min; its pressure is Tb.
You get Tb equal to 1.857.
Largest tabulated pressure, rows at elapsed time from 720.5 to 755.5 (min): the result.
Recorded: 2.011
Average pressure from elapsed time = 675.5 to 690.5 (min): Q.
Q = 1.92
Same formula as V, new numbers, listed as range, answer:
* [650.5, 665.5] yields 1.92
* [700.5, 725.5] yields 1.93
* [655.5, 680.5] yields 1.96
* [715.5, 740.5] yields 1.91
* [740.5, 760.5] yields 2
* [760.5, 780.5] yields 1.97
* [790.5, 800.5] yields 1.91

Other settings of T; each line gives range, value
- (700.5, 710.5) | 1.927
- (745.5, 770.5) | 2.01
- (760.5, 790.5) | 2.008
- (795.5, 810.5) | 2.004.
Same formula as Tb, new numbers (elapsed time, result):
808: 2.004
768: 1.977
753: 2.01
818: 2.005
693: 1.909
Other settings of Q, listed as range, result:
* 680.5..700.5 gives 1.9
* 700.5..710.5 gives 1.91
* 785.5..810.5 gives 1.93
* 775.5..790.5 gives 1.92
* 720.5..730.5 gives 1.91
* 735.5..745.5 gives 1.98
